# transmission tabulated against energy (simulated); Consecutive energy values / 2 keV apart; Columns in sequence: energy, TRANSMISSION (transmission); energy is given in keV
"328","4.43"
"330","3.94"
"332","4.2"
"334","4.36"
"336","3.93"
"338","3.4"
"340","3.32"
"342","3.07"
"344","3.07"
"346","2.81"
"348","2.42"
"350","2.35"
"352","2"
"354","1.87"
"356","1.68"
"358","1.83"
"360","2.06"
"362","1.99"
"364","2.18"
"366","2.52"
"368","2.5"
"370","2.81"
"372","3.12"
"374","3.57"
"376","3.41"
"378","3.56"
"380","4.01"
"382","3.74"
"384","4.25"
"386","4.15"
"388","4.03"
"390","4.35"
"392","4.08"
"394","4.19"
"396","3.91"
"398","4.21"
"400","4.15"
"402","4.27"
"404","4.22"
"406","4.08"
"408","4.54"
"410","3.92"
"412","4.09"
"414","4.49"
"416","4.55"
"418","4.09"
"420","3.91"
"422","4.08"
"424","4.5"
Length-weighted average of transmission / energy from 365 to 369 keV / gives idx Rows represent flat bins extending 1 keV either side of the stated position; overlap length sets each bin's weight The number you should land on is 2.51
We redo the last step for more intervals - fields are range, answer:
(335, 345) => 3.36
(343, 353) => 2.53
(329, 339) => 3.97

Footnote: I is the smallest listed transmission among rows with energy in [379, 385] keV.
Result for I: 3.74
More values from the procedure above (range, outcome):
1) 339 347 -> 2.81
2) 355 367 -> 1.68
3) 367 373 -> 2.5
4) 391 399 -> 3.91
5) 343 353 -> 2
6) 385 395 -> 4.03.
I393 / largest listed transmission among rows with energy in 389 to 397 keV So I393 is 4.35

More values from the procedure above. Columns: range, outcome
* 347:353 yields 2.42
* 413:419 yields 4.55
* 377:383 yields 4.01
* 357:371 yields 2.81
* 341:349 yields 3.07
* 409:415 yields 4.49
